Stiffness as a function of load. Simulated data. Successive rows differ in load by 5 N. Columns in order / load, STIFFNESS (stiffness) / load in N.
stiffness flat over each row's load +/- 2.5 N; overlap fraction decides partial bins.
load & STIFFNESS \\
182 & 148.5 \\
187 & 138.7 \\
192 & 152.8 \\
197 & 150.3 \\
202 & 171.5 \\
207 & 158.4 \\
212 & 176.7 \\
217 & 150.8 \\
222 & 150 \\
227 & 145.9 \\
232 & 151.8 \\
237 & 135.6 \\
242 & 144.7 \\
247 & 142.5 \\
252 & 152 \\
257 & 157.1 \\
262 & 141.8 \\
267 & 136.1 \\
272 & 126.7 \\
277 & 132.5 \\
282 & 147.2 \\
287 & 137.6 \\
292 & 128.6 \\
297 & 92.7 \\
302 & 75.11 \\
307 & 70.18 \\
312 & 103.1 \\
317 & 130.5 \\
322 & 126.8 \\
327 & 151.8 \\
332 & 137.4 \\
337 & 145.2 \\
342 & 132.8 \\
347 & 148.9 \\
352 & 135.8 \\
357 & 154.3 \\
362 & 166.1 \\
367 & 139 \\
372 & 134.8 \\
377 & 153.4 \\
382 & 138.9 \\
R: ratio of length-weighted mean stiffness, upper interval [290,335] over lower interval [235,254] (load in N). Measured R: 0.8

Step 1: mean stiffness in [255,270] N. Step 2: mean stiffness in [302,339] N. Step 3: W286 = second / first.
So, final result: 0.83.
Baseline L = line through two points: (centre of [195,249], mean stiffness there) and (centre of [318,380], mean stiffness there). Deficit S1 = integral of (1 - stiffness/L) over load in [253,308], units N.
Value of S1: 8.9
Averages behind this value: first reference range 153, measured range 125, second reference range 143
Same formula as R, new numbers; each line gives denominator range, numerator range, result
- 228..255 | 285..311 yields 0.69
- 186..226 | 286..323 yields 0.68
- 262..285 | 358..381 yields 1.09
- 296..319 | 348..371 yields 1.58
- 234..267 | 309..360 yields 0.94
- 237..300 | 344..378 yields 1.08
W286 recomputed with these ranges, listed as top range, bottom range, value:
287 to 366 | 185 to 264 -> 0.84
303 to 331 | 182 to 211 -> 0.74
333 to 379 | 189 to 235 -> 0.93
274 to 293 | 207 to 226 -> 0.87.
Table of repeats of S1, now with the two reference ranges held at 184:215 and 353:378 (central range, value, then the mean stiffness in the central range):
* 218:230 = 0.61 N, 148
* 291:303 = 4.28 N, 98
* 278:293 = 1.45 N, 138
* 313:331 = 2.05 N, 134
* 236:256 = 1.27 N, 145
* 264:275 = 1.57 N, 132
